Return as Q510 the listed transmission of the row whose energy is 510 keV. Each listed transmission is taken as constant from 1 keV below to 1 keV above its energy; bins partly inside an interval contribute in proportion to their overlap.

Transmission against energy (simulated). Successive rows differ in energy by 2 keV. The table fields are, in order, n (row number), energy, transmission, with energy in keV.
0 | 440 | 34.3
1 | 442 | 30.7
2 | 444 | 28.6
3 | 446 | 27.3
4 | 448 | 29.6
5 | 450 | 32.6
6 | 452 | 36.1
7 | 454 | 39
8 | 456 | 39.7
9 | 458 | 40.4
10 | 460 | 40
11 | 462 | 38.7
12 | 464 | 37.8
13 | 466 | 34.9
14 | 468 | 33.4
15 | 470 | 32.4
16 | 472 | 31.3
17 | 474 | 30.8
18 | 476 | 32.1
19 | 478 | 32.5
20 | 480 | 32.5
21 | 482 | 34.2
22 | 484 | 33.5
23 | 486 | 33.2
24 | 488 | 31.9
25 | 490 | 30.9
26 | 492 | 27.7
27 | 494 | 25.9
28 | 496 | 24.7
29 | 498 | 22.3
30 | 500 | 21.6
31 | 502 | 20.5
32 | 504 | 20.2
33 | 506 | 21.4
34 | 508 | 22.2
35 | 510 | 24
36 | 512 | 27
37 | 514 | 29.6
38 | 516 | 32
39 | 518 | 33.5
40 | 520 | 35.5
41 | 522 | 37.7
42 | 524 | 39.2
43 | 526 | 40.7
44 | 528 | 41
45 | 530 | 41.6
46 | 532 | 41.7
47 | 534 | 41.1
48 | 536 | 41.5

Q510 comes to 24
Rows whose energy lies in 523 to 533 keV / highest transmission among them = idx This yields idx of 41.7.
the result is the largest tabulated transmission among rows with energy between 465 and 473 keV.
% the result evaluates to 34.9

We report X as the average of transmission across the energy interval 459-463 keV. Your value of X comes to 39.4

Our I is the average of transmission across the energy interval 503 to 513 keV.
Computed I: 23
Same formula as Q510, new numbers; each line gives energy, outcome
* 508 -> 22.2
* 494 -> 25.9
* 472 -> 31.3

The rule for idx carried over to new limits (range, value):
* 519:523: 37.7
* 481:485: 34.2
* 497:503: 22.3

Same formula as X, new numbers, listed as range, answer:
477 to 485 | 33.2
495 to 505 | 21.9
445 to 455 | 32.9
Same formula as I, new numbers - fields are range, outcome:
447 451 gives 31.1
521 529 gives 39.7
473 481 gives 32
